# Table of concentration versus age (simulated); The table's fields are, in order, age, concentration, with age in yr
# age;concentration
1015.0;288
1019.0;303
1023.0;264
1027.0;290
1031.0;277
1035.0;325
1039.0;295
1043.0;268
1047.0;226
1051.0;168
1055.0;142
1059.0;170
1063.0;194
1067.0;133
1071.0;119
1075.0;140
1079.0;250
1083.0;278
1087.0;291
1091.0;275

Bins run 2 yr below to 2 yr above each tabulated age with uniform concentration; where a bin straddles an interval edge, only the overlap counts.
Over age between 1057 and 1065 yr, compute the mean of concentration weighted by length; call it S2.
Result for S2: 182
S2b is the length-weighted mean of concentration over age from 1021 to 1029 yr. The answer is 277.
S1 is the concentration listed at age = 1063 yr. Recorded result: 194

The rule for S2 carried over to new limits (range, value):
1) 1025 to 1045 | 291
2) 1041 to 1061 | 195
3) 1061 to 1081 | 167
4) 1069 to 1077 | 130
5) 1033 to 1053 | 256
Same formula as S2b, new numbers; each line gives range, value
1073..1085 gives 223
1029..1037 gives 301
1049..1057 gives 155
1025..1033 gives 284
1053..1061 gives 156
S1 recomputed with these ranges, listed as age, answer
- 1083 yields 278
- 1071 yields 119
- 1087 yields 291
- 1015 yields 288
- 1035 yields 325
